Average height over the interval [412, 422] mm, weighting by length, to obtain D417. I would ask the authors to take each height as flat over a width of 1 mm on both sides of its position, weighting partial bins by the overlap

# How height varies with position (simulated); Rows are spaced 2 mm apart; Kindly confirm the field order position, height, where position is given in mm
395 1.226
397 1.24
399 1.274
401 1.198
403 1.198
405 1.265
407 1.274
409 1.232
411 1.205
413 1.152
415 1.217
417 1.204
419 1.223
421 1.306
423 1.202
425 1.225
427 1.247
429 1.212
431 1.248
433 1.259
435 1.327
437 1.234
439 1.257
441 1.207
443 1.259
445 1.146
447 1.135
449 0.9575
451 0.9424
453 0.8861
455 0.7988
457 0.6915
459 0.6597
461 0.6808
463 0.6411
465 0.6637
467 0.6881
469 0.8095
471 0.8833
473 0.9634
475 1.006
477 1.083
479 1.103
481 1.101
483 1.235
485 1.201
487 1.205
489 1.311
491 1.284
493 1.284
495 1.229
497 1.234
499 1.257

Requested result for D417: 1.22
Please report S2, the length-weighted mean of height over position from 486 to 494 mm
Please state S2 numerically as 1.27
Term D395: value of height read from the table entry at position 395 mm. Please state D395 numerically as 1.226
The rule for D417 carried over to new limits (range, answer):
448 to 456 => 0.896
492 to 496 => 1.26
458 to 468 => 0.667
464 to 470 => 0.72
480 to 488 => 1.19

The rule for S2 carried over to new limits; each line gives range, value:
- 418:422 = 1.26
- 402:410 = 1.24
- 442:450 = 1.12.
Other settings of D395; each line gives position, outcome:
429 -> 1.212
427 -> 1.247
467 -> 0.6881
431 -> 1.248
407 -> 1.274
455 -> 0.7988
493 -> 1.284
